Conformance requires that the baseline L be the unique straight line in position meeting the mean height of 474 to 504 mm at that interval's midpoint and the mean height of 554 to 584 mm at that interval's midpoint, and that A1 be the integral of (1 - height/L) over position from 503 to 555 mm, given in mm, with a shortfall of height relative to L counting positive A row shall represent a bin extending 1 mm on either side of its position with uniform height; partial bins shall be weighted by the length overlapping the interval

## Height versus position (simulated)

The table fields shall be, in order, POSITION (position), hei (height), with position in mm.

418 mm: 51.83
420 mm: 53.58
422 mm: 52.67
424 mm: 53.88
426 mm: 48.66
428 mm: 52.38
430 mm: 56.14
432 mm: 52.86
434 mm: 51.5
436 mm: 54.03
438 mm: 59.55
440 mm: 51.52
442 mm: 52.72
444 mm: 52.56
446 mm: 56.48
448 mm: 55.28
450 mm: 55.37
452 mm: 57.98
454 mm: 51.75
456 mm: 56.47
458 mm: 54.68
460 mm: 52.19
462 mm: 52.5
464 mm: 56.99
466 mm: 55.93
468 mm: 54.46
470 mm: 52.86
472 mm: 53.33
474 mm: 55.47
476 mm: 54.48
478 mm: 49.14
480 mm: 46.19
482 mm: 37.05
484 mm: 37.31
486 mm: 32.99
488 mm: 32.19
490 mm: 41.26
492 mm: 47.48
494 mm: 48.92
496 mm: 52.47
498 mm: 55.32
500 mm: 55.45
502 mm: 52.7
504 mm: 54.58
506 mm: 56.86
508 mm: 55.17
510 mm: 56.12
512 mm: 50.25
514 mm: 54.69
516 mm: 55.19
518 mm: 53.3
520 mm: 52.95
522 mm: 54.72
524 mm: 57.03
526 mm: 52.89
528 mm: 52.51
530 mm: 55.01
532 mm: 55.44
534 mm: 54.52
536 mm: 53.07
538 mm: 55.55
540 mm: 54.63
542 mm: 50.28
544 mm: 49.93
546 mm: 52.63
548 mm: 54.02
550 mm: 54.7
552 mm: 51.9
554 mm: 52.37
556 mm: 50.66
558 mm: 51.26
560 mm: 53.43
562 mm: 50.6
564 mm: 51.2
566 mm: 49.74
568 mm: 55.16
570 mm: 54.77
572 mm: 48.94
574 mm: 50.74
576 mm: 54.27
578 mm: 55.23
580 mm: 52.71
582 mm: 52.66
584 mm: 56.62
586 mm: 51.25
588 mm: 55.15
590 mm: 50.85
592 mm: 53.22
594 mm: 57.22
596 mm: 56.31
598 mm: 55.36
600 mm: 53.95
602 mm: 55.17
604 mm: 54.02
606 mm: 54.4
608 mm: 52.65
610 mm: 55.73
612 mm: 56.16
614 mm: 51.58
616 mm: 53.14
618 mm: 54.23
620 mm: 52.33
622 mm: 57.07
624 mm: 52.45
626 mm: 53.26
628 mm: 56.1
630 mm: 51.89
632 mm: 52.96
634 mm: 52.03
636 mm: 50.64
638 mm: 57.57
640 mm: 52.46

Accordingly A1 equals -4.7 mm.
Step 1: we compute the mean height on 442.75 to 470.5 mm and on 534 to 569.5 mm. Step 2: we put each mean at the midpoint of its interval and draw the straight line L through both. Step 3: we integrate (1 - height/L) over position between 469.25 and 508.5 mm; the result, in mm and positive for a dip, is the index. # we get 4.0 mm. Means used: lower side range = 54.7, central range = 48.4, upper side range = 52.5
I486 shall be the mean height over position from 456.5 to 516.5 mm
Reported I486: 50.5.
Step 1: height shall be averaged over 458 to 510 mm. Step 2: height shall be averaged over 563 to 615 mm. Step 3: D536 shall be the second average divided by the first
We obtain 1.1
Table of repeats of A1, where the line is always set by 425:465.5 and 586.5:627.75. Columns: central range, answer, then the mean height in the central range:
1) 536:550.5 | 0.3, 53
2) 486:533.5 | 2.0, 51.9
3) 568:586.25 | 0.3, 53.2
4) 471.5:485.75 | 2.0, 46.6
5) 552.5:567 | 0.8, 51.3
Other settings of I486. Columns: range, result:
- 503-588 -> 53.3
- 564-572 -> 52.4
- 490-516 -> 52.9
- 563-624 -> 53.7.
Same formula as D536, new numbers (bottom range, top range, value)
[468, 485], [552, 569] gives 1.07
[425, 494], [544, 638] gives 1.05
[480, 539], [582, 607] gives 1.07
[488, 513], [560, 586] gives 1.02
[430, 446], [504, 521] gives 1.01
